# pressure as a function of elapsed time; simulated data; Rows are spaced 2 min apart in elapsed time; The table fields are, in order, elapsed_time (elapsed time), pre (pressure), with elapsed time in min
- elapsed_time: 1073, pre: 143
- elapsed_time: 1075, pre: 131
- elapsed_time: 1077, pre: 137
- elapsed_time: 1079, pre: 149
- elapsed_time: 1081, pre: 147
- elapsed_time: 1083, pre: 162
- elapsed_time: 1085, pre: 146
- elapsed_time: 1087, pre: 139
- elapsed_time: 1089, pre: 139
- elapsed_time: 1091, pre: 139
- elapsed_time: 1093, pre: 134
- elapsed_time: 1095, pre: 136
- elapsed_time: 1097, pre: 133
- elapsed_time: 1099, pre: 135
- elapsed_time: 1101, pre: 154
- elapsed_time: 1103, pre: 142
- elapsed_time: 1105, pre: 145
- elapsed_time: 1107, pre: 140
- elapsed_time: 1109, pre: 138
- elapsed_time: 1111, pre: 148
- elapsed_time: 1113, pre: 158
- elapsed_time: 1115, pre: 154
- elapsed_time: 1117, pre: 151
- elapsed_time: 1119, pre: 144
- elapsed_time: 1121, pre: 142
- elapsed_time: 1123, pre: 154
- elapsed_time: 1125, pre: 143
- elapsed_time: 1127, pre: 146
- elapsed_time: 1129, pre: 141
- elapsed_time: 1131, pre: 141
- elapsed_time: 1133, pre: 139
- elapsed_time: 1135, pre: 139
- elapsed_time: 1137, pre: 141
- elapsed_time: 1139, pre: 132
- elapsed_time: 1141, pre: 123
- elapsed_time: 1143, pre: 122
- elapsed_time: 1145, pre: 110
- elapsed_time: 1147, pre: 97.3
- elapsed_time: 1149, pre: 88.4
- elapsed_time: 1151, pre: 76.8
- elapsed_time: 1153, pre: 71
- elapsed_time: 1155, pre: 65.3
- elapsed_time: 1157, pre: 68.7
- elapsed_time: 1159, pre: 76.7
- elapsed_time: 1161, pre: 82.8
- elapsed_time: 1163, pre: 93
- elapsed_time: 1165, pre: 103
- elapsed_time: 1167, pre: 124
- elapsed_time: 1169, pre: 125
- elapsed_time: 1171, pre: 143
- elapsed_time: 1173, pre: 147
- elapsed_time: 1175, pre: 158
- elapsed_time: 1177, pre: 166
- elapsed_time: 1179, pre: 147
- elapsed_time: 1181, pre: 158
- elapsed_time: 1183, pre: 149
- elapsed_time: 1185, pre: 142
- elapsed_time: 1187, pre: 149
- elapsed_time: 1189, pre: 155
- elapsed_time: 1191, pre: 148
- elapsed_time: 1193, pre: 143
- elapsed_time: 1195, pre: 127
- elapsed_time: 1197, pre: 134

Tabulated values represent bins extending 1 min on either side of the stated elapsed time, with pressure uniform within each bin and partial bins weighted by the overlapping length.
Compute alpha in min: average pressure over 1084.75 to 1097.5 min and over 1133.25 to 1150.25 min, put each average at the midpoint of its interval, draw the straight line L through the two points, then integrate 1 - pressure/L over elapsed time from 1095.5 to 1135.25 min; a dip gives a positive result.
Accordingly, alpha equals -4.81 min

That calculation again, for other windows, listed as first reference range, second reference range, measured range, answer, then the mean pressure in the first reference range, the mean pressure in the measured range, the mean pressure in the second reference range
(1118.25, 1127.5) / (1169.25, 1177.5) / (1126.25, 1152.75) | 4.69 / 146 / 121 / 150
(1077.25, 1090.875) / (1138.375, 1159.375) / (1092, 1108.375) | -0.88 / 146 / 140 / 93.6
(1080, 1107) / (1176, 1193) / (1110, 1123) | -0.48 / 142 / 150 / 151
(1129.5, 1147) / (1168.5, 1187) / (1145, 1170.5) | 8.81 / 129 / 91.2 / 149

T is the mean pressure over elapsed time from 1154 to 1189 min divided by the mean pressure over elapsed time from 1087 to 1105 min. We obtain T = 0.89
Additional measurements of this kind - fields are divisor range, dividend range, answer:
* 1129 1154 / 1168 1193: 1.28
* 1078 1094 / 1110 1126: 1.03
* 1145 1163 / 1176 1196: 1.83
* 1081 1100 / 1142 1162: 0.61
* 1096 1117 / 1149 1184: 0.79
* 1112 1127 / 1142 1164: 0.58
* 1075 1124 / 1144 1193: 0.83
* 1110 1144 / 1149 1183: 0.80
